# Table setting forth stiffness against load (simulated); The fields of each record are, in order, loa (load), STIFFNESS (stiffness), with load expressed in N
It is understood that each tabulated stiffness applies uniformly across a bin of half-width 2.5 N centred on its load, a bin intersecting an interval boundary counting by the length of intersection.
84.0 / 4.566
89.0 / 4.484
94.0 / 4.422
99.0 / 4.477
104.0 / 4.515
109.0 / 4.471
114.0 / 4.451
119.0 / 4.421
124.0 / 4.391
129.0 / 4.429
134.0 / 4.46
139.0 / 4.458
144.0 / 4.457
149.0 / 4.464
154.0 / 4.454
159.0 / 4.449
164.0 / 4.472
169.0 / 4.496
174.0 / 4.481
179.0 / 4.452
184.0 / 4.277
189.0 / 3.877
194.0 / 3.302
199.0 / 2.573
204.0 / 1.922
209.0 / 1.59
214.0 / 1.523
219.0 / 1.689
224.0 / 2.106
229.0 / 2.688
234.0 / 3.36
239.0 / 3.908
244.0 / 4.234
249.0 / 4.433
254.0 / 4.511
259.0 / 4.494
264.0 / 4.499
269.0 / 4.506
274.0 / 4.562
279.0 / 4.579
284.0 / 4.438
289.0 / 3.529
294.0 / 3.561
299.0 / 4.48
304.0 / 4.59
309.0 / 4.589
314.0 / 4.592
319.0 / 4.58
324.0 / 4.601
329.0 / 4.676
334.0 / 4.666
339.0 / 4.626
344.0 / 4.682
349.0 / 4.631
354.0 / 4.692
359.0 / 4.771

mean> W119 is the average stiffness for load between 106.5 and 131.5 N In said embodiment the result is 4.43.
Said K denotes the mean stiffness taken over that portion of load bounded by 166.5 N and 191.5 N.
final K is 4.32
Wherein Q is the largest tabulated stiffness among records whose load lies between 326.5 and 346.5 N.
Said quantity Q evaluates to 4.682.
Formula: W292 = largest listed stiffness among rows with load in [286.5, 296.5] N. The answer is 3.561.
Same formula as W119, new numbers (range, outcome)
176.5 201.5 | 3.7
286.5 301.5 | 3.86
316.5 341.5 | 4.63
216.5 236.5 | 2.46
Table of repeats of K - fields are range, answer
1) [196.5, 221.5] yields 1.86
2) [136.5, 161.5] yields 4.46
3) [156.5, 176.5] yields 4.47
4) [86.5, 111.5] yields 4.47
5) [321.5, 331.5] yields 4.64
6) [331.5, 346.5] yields 4.66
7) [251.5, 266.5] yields 4.5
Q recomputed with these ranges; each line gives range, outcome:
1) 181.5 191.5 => 4.277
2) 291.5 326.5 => 4.601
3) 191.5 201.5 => 3.302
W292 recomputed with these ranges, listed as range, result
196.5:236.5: 3.36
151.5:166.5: 4.472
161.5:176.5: 4.496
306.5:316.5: 4.592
